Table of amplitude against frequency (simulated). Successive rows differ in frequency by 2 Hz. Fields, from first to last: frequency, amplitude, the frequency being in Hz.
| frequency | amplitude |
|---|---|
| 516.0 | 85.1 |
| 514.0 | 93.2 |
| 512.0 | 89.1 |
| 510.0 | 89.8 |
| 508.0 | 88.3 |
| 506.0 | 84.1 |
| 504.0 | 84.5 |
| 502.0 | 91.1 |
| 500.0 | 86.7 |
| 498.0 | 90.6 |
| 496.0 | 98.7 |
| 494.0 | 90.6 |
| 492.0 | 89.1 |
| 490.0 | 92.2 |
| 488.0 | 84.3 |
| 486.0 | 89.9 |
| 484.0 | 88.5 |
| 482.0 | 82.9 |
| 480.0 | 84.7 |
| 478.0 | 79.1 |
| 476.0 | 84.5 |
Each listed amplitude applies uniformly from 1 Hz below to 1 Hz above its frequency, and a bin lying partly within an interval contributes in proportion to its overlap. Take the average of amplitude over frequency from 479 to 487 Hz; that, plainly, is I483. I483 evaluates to 86.5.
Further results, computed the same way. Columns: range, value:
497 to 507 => 87.4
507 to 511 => 89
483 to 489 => 87.6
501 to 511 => 87.6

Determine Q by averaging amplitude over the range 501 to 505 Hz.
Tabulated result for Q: 87.8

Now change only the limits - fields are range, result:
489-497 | 92.6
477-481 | 81.9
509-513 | 89.4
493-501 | 91.6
